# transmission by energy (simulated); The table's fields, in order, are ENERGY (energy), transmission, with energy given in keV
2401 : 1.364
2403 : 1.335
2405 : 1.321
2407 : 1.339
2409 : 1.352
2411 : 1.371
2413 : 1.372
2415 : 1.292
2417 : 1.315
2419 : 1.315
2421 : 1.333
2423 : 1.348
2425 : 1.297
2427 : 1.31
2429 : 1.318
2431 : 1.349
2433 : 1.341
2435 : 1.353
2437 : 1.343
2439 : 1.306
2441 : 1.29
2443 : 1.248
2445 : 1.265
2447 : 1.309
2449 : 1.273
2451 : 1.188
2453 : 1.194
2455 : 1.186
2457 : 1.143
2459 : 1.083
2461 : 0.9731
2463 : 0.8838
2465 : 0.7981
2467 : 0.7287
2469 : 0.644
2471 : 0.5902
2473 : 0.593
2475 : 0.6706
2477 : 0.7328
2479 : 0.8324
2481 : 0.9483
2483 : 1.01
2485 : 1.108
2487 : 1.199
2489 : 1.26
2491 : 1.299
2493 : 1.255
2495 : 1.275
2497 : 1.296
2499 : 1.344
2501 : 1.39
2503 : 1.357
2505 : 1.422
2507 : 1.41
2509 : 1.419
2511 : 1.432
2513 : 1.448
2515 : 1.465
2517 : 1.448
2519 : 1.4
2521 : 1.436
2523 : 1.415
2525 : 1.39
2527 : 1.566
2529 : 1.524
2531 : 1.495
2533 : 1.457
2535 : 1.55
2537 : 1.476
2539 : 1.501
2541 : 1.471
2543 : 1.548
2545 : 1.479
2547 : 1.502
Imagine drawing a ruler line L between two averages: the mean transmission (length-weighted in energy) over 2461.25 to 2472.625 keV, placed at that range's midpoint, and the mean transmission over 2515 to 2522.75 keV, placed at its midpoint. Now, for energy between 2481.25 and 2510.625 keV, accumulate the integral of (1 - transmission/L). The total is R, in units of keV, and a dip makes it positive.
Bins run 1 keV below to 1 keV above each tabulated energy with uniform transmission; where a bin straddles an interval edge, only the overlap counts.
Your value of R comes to -4.15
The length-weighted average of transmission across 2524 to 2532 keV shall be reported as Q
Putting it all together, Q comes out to 1.49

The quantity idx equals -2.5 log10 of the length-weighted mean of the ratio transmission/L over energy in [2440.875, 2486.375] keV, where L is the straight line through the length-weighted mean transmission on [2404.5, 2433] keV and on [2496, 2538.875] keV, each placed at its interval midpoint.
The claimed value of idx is 0.37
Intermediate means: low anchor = 1.33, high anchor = 1.44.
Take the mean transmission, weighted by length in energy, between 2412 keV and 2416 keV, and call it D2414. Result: 1.33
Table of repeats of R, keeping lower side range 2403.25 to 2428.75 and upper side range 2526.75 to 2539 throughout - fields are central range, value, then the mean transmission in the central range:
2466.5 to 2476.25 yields 5.31 keV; 0.643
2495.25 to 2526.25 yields 1.49 keV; 1.4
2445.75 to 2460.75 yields 2.16 keV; 1.19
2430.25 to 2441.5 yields 0.24 keV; 1.33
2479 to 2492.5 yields 2.98 keV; 1.12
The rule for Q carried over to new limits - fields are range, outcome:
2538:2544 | 1.51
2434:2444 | 1.31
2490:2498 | 1.28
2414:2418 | 1.3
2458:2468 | 0.893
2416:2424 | 1.33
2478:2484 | 0.93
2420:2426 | 1.33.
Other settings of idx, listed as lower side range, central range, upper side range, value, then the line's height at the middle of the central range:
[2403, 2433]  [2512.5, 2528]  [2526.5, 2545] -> 0.03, 1.48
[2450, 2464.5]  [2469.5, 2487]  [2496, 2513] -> 0.43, 1.22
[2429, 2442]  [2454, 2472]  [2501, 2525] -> 0.46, 1.36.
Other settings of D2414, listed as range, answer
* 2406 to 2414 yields 1.36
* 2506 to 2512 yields 1.42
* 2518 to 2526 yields 1.41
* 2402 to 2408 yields 1.33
